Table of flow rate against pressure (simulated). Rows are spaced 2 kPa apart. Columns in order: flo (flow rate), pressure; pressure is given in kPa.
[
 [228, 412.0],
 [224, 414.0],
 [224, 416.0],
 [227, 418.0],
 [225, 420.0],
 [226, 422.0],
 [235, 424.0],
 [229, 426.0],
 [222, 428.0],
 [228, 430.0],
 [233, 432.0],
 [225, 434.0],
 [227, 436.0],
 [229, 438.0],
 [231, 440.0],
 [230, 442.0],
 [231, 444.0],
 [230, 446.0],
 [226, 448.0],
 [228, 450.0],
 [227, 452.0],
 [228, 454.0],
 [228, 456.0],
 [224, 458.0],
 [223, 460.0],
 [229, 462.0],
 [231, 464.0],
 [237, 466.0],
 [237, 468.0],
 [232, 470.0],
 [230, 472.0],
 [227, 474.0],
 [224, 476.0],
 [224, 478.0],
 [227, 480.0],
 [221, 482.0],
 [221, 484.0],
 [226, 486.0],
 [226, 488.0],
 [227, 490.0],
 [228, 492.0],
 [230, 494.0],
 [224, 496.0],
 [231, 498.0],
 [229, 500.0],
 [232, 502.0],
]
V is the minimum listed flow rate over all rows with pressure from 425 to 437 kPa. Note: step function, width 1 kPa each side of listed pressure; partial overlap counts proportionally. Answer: 222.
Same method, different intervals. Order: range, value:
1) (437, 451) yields 226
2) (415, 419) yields 224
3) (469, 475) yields 227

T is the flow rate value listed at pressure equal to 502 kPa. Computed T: 232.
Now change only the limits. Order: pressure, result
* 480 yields 227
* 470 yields 232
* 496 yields 224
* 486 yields 226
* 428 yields 222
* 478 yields 224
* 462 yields 229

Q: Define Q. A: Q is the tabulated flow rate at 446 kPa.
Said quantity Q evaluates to 230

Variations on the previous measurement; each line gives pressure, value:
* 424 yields 235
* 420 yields 225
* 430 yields 228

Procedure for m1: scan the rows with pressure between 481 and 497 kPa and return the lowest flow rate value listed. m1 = 221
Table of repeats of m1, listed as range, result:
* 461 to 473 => 229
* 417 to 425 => 225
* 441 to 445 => 230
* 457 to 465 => 223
